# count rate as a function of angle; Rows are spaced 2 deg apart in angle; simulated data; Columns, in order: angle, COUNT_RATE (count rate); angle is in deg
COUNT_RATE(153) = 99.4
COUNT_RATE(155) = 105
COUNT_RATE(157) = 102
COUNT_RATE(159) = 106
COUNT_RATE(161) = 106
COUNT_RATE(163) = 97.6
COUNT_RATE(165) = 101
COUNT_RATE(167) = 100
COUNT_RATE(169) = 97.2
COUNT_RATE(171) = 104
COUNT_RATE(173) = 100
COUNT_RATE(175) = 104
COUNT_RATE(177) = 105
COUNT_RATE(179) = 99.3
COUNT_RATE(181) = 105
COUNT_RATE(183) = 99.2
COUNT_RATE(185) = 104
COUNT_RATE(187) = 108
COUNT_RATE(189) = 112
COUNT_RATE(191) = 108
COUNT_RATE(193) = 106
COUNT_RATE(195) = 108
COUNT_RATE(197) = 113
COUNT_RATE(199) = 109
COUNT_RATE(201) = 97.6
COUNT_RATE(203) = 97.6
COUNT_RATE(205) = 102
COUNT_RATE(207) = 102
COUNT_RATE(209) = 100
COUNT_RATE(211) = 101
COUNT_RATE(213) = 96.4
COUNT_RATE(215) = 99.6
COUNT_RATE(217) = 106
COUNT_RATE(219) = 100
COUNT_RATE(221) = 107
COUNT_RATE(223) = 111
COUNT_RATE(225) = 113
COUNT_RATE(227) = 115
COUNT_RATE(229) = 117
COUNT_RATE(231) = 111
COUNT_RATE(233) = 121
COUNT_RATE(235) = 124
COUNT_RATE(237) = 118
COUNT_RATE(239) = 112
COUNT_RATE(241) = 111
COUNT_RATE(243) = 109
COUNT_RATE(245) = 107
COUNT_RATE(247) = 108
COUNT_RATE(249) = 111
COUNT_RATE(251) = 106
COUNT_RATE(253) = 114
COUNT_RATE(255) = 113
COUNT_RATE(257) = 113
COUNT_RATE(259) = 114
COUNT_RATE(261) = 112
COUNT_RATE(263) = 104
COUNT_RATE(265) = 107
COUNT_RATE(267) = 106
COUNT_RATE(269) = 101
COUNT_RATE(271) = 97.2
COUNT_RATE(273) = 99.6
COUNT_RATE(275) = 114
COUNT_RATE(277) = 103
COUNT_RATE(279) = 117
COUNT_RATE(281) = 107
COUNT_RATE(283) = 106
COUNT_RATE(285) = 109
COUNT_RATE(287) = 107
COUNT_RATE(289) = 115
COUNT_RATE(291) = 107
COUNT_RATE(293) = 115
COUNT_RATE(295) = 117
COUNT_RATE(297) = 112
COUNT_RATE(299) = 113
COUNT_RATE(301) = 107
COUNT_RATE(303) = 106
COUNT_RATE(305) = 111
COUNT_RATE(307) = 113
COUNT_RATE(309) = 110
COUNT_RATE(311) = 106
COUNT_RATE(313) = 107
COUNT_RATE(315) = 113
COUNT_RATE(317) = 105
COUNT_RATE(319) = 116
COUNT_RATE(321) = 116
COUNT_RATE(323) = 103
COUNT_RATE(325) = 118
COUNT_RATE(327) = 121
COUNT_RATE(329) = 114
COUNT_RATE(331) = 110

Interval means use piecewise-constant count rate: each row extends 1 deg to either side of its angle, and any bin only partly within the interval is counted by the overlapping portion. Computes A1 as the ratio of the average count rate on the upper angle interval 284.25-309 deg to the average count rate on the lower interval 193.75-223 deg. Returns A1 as 1.1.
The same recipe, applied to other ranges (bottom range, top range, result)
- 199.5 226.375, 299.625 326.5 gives 1.07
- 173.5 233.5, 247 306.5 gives 1.03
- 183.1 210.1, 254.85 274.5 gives 1.02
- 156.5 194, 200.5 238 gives 1.04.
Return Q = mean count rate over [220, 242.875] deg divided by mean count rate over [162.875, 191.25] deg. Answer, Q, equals 1.11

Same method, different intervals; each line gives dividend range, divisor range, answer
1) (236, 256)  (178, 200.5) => 1.04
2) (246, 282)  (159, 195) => 1.04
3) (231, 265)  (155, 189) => 1.09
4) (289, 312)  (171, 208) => 1.06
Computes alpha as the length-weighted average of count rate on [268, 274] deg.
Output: 99.3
